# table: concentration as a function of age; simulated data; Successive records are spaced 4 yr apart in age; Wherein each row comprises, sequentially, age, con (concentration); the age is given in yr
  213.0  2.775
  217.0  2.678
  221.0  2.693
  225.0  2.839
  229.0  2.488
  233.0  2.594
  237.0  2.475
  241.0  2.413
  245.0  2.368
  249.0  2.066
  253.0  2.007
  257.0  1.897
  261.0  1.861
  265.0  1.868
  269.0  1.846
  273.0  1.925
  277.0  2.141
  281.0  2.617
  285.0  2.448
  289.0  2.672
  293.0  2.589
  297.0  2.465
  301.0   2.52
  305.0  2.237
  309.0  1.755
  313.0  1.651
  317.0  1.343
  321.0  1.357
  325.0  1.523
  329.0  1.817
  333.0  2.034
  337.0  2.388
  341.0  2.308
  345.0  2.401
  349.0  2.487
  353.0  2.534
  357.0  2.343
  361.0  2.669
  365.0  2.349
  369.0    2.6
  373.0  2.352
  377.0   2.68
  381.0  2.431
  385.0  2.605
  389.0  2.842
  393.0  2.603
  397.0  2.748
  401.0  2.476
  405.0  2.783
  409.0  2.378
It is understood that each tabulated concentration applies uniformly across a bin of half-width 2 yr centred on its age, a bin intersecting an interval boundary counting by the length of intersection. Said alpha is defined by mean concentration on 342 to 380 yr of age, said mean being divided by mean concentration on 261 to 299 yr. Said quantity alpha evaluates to 1.10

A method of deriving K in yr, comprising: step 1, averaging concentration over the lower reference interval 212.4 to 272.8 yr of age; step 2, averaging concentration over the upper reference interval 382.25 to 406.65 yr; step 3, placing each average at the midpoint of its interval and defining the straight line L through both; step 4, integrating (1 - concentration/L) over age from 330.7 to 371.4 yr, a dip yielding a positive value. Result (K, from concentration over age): 2.50 yr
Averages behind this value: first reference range 2.3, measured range 2.41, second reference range 2.67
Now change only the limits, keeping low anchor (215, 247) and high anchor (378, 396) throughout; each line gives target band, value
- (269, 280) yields 2.3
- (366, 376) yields 0.5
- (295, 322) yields 7.0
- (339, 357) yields 1.3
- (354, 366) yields 0.7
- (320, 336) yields 5.3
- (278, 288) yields 0.3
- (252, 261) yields 2.3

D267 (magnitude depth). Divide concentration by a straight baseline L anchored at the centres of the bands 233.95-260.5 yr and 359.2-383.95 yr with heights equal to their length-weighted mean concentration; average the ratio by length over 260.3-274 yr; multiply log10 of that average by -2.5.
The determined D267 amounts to 0.20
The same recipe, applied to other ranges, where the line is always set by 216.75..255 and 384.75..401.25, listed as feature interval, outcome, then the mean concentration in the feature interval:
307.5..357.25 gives 0.29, 1.99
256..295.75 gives 0.14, 2.2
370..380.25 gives 0.06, 2.51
